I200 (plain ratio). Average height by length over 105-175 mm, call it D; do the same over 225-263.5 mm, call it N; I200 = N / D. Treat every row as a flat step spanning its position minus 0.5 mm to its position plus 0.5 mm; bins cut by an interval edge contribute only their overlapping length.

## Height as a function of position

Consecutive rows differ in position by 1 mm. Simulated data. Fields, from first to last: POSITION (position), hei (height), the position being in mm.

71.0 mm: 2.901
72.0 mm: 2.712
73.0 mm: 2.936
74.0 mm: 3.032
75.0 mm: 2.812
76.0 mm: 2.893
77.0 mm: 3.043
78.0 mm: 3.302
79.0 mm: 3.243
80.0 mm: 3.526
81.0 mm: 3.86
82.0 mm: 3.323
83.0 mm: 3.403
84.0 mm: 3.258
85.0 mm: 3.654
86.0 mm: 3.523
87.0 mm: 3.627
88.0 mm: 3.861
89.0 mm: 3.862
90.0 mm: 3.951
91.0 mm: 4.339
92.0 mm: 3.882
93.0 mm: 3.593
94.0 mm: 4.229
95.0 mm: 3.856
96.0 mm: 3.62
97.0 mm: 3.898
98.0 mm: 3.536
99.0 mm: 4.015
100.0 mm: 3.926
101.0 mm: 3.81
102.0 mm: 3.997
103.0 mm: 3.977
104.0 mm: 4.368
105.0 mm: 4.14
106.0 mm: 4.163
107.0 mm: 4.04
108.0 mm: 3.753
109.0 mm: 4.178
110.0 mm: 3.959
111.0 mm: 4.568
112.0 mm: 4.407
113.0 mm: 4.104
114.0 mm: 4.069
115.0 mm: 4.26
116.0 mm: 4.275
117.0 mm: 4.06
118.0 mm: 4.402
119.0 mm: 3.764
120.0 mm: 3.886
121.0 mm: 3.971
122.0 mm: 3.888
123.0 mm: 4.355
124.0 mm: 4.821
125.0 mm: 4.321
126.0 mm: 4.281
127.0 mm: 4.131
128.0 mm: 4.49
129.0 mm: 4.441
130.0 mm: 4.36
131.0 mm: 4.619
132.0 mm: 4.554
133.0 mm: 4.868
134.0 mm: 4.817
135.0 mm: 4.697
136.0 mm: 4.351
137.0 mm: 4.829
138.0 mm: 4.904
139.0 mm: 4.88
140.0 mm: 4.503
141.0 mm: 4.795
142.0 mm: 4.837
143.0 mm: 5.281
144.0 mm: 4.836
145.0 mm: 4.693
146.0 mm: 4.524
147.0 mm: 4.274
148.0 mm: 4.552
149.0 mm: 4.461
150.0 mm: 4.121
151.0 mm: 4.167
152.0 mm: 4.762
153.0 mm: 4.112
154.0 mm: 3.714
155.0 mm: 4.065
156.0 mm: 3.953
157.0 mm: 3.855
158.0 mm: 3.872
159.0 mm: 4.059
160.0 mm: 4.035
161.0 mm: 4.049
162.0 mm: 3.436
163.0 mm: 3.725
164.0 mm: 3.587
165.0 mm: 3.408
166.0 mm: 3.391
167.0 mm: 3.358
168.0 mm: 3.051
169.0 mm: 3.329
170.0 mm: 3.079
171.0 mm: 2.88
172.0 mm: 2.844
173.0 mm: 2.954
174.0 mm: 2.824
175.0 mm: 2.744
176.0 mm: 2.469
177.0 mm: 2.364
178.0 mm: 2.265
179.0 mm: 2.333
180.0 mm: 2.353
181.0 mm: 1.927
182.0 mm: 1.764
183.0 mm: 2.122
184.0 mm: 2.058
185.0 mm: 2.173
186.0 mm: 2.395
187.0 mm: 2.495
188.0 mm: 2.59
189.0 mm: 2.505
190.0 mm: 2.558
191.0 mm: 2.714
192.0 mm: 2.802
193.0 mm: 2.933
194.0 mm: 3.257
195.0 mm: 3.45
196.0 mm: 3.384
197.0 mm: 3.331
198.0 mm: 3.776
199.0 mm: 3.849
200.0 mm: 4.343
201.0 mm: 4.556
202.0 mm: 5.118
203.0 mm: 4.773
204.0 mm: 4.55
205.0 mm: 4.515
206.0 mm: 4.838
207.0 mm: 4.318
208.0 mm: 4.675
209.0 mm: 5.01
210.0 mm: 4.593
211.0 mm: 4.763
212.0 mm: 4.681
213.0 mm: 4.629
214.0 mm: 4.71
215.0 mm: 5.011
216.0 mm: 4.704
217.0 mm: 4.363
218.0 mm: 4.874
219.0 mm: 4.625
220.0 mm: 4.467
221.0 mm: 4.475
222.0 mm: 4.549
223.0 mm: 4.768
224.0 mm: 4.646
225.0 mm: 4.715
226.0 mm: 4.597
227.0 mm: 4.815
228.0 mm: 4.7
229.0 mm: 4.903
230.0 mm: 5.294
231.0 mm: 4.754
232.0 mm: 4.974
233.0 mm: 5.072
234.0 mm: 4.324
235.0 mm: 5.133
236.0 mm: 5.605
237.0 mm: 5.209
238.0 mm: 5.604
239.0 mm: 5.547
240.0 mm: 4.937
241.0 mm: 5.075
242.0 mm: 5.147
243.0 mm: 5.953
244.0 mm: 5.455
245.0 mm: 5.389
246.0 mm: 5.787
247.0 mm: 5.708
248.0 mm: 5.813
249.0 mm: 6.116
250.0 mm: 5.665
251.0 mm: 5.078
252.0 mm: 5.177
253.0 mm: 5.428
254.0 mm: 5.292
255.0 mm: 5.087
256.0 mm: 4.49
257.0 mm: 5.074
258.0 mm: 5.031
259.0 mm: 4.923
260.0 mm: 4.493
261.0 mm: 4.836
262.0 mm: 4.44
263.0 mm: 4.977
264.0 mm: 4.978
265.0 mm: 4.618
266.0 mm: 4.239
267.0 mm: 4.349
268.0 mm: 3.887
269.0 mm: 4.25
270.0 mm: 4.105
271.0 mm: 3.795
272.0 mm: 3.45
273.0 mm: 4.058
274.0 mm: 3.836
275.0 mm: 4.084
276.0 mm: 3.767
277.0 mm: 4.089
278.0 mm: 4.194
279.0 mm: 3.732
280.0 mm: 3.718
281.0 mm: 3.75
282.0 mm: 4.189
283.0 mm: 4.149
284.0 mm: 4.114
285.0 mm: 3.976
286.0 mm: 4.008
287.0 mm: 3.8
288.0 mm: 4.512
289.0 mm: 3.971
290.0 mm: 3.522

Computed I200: 1.3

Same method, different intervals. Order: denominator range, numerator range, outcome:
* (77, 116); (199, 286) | 1.22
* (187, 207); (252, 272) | 1.26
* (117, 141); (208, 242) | 1.09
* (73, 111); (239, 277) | 1.30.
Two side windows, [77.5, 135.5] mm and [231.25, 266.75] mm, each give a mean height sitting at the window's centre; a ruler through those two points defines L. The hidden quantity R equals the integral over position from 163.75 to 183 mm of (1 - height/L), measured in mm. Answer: 7.6 mm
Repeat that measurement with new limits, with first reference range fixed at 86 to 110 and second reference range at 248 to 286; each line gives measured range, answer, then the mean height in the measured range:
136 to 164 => -1.59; 4.33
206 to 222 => -1.31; 4.66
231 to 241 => -1.71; 5.13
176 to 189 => 6.03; 2.26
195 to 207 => 0.07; 4.24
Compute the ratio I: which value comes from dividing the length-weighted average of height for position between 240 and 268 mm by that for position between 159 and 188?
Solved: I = 1.79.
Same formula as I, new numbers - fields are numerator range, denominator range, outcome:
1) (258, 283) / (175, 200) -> 1.56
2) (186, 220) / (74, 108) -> 1.09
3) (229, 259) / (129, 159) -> 1.18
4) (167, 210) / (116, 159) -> 0.73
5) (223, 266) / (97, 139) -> 1.20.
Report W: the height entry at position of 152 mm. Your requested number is 4.762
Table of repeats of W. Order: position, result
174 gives 2.824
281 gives 3.75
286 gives 4.008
